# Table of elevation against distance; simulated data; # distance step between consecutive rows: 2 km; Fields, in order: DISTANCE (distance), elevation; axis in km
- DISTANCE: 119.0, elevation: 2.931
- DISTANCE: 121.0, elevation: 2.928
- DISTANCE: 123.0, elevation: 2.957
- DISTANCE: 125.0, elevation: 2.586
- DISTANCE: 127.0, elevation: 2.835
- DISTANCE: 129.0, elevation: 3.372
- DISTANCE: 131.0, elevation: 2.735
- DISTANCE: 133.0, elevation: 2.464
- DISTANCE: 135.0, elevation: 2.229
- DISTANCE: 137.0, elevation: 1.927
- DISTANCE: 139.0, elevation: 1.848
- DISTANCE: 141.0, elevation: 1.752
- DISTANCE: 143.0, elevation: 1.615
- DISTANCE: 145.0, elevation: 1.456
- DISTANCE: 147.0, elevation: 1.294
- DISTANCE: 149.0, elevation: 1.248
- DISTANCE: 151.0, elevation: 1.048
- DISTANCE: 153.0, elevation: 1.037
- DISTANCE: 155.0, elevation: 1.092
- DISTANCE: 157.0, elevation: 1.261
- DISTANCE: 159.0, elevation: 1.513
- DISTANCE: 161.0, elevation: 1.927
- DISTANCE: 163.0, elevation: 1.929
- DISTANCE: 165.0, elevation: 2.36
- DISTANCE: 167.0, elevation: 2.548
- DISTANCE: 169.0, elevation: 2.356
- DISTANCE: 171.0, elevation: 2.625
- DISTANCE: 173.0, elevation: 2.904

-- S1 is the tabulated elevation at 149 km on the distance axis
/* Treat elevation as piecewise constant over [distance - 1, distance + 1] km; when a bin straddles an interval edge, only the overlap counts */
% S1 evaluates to 1.248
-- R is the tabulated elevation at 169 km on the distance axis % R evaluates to 2.356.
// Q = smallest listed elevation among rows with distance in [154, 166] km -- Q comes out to 1.092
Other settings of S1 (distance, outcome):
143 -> 1.615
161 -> 1.927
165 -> 2.36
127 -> 2.835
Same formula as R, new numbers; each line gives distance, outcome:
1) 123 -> 2.957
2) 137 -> 1.927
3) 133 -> 2.464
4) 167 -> 2.548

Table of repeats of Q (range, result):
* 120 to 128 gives 2.586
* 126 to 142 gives 1.752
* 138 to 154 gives 1.037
